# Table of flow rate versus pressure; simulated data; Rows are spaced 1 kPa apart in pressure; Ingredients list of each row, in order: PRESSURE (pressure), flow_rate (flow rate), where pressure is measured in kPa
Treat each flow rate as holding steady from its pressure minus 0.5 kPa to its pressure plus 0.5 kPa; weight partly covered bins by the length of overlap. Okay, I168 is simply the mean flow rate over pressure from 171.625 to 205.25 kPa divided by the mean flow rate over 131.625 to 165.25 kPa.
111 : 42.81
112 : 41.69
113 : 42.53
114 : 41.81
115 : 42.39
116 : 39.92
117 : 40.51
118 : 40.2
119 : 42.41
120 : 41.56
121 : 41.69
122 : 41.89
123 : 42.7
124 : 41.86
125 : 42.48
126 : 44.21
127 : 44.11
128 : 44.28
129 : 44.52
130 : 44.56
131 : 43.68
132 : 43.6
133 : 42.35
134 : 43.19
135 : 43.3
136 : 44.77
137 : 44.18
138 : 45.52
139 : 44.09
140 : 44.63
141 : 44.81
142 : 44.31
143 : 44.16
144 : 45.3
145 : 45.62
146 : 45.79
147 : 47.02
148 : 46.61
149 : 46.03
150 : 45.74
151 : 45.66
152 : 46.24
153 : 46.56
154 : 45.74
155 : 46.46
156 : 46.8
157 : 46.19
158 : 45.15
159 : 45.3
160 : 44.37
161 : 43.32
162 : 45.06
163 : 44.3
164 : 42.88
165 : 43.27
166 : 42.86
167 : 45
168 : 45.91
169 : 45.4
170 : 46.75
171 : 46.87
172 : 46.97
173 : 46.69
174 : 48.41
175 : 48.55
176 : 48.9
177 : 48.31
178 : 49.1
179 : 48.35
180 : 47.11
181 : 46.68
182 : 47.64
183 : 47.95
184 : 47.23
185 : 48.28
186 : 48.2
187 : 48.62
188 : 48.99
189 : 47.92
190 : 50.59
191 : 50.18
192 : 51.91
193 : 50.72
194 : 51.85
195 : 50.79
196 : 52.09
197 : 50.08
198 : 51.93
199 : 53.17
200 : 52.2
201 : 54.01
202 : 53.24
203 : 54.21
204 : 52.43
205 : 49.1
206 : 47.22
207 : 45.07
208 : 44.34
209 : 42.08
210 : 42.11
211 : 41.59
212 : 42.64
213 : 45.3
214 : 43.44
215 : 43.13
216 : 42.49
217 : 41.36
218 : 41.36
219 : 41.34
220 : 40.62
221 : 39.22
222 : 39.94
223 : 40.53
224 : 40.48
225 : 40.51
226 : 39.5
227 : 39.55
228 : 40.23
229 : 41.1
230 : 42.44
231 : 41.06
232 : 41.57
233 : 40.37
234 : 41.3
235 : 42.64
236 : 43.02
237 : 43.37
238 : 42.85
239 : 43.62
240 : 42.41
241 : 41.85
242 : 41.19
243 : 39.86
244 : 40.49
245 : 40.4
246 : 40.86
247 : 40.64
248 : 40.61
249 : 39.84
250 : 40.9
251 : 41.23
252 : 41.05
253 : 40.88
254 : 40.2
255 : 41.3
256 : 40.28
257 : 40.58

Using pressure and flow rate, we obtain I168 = 1.11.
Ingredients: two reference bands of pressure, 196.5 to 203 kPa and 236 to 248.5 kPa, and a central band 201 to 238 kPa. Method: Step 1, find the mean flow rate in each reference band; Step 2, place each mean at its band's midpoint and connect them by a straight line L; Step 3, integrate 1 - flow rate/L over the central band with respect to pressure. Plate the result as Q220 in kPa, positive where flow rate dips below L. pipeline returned 3.3 kPa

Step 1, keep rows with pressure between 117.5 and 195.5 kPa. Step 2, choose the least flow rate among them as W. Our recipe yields 40.2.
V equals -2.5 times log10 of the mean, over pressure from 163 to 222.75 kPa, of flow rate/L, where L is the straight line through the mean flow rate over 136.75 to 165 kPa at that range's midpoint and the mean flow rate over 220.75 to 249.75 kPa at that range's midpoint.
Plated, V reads -0.09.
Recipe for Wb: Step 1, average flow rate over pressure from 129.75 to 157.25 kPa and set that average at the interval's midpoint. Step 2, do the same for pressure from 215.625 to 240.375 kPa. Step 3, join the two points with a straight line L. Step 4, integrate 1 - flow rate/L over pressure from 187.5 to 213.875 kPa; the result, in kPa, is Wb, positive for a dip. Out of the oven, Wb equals -3.99 kPa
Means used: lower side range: 45.1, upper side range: 41.3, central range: 49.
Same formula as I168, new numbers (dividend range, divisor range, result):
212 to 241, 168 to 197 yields 0.86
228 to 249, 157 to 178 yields 0.91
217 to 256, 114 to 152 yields 0.94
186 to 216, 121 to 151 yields 1.10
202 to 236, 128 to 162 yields 0.95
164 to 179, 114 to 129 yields 1.10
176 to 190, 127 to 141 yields 1.09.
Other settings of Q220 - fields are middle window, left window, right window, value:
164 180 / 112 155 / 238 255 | -1.4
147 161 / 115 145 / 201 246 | -0.9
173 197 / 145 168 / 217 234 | -3.1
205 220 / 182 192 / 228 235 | 0.4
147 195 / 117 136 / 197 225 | -3.0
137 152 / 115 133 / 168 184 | -0.3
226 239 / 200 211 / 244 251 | 0.5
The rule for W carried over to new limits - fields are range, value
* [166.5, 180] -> 45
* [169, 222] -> 39.22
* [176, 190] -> 46.68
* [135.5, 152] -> 44.09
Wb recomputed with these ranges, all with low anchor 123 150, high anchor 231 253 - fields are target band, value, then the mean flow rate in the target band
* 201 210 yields -1.3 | 48.4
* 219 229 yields 0.4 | 40.2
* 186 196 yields -1.7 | 50.2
